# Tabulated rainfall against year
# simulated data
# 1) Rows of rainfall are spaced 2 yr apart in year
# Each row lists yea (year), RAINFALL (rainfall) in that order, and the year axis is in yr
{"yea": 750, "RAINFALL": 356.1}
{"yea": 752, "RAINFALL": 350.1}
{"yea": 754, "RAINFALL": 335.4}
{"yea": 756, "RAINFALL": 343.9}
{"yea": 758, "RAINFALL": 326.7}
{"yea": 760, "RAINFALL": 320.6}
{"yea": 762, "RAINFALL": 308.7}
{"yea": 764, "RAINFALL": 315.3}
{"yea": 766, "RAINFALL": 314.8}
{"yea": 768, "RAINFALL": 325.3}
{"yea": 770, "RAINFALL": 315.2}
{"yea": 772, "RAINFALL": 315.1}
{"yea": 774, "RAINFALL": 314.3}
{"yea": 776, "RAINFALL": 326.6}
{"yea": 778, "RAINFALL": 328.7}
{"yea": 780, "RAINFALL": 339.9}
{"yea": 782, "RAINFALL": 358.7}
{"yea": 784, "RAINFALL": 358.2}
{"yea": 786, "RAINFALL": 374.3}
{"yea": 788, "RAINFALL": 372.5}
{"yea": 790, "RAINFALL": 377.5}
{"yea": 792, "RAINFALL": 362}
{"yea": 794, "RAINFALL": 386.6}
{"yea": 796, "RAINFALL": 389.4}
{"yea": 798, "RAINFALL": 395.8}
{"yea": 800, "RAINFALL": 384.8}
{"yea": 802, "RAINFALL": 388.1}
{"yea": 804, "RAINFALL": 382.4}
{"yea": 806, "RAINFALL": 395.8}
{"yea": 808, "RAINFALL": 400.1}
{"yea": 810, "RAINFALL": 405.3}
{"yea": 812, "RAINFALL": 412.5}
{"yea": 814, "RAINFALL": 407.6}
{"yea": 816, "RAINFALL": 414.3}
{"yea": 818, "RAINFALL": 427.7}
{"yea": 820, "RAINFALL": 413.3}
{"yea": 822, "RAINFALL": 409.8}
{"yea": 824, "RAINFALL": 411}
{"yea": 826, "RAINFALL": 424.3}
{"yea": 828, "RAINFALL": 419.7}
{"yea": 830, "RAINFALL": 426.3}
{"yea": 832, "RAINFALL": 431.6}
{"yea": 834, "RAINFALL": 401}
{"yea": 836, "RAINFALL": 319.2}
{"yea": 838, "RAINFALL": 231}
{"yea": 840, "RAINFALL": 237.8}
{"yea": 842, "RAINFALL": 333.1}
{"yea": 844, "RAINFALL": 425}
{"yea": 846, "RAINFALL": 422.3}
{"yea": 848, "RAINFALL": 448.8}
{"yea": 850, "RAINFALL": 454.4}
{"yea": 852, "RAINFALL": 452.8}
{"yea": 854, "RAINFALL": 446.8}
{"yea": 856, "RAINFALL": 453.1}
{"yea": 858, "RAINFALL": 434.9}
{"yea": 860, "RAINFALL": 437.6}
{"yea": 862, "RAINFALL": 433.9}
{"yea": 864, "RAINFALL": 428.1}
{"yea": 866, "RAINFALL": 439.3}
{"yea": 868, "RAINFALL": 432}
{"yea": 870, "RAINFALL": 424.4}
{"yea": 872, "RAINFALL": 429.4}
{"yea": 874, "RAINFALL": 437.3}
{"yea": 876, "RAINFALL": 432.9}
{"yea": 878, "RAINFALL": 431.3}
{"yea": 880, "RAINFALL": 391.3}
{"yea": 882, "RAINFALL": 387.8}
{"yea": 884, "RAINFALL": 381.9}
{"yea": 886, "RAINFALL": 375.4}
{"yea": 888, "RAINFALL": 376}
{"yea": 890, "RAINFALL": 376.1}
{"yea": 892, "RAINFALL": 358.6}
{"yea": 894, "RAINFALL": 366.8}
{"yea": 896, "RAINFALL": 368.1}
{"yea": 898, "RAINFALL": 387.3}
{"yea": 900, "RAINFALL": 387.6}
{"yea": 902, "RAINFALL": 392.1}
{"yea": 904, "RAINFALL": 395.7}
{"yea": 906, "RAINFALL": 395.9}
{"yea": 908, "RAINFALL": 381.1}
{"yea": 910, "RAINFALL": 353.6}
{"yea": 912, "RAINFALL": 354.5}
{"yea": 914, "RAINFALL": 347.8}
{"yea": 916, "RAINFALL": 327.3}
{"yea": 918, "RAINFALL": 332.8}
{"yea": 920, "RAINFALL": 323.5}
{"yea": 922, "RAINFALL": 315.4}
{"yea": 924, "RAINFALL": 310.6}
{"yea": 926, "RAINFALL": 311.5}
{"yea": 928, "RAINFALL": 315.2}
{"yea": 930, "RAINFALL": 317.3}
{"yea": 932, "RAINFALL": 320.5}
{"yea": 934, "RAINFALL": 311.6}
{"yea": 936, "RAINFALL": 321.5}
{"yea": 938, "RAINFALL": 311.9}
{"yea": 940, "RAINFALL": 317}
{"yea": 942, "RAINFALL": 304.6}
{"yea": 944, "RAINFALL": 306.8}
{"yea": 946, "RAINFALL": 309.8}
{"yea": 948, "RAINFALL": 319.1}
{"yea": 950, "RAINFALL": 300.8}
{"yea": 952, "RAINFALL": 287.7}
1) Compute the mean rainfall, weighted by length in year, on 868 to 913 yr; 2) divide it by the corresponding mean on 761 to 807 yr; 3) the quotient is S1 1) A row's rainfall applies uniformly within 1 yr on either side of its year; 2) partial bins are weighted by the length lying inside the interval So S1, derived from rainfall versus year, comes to 1.11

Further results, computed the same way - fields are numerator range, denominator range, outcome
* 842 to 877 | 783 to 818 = 1.11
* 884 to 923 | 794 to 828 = 0.90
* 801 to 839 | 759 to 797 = 1.16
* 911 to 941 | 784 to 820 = 0.82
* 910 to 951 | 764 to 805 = 0.90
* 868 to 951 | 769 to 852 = 0.94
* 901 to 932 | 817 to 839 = 0.88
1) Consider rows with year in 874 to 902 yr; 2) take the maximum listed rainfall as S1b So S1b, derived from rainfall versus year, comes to 437.3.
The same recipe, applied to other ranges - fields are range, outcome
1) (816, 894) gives 454.4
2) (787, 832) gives 431.6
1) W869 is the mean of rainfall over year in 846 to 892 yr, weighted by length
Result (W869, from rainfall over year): 422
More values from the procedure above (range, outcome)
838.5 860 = 408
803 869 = 406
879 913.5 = 378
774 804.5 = 366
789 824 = 398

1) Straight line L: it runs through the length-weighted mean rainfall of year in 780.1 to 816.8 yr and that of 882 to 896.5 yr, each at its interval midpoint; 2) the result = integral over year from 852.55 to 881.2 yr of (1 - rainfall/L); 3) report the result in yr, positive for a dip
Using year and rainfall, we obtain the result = -4.3 yr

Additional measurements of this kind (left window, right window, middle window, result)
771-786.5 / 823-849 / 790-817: -2.8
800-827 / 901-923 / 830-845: 1.9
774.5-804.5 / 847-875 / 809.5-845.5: 1.6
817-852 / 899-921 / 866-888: -2.1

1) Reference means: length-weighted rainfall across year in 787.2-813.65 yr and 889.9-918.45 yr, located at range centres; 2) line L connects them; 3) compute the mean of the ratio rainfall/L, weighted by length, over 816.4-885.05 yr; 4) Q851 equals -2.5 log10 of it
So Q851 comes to -0.08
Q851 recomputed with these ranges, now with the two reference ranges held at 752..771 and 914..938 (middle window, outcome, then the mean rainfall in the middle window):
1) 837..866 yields -0.25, 404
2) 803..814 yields -0.23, 400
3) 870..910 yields -0.22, 392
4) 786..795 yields -0.16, 375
